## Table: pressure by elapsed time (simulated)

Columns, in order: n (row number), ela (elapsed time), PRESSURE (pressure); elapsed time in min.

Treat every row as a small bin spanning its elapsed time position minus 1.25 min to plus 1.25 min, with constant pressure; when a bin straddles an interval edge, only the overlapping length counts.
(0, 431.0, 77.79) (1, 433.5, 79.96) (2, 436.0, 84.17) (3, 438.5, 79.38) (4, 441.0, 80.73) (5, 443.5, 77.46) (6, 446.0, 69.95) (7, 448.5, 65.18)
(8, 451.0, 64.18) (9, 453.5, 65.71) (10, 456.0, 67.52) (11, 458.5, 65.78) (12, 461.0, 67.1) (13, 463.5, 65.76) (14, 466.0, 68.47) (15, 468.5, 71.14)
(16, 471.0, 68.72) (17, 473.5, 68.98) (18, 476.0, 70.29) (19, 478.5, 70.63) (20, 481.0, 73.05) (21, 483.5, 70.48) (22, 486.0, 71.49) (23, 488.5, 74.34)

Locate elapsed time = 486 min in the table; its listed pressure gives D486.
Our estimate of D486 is 71.49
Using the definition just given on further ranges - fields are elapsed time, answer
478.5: 70.63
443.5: 77.46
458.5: 65.78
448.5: 65.18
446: 69.95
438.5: 79.38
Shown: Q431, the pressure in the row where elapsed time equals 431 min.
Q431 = 77.79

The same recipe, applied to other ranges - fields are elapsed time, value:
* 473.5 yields 68.98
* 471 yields 68.72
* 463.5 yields 65.76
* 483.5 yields 70.48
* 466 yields 68.47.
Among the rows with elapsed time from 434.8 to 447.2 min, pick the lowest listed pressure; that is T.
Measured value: 69.95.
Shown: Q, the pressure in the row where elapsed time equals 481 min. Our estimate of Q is 73.05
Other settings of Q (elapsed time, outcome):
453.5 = 65.71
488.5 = 74.34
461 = 67.1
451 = 64.18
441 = 80.73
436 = 84.17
